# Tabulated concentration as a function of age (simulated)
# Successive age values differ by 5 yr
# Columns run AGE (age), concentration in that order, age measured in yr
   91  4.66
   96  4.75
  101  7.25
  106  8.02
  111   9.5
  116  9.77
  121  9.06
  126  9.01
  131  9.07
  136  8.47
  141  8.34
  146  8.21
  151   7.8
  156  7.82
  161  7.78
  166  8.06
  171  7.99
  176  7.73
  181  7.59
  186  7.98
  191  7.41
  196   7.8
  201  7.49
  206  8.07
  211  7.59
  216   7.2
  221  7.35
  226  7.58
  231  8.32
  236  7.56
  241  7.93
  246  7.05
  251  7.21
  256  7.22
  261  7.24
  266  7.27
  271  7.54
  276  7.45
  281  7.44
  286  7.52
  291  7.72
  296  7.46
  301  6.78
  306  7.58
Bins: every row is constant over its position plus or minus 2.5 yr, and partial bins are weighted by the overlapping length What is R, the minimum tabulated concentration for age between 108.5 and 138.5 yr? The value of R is 8.47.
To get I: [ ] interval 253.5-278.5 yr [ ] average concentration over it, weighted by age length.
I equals 7.34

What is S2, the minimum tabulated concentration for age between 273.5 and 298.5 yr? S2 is 7.44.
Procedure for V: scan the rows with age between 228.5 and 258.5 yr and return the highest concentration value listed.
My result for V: 8.32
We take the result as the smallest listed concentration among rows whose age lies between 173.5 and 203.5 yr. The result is 7.41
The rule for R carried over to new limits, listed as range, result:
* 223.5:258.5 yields 7.05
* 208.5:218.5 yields 7.2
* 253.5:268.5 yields 7.22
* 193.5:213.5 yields 7.49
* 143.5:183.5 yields 7.59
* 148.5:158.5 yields 7.8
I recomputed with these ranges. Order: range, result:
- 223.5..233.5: 7.95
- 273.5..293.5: 7.53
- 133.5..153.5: 8.21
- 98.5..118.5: 8.63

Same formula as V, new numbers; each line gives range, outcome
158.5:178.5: 8.06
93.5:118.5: 9.77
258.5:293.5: 7.72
